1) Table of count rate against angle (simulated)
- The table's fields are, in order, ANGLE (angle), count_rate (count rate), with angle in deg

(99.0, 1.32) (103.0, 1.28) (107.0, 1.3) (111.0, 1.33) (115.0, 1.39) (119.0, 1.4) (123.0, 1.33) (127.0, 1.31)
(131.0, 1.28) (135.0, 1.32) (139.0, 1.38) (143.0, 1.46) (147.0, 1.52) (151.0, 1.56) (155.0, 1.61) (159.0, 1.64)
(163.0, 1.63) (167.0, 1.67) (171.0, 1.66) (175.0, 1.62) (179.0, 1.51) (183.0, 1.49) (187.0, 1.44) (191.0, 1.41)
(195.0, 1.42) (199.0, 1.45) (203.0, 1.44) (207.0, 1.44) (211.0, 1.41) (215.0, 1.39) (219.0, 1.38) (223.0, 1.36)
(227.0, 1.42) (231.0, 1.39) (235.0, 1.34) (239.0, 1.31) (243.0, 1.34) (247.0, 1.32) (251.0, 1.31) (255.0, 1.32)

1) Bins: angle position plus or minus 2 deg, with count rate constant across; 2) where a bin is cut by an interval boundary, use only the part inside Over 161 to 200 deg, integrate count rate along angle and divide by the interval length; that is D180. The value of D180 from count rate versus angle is 1.53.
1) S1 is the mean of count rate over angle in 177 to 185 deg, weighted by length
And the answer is 1.5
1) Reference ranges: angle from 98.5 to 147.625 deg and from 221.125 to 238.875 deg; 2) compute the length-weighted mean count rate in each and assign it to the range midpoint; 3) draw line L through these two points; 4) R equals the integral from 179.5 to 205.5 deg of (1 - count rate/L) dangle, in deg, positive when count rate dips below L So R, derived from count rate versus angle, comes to -1.56 deg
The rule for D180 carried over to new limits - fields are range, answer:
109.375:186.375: 1.48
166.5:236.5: 1.45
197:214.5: 1.43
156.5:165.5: 1.64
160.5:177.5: 1.64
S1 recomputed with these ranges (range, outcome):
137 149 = 1.45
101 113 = 1.3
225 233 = 1.4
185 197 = 1.42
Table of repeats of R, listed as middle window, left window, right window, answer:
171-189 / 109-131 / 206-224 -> -2.0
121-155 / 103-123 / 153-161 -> 2.2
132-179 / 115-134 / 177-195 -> -4.9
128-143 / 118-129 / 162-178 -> 0.8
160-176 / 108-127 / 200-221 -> -3.0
